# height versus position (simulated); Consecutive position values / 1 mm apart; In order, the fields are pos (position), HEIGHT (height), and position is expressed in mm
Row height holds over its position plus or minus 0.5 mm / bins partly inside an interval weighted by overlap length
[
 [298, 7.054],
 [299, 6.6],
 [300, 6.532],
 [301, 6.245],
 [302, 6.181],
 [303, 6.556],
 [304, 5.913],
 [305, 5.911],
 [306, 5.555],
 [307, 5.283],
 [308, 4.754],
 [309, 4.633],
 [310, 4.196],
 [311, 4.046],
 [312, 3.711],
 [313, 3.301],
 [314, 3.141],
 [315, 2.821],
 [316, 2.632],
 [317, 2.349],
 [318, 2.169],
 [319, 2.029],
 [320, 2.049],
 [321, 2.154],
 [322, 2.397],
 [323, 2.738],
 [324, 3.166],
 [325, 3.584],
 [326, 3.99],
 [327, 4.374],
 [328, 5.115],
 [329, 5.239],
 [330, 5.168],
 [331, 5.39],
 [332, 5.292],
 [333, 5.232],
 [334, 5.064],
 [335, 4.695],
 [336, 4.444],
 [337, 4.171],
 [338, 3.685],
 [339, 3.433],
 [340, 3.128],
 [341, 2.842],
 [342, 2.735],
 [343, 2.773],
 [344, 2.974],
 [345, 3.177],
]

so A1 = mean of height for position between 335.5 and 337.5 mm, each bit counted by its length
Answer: 4.31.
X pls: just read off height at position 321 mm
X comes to 2.154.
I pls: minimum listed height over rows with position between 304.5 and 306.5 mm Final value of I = 5.555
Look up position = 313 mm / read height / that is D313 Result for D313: 3.301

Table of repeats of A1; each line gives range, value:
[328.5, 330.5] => 5.2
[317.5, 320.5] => 2.08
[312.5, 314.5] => 3.22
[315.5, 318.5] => 2.38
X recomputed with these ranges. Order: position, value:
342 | 2.735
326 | 3.99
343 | 2.773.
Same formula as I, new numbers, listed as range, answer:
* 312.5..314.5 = 3.141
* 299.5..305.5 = 5.911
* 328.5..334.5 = 5.064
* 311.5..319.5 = 2.029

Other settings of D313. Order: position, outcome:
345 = 3.177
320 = 2.049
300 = 6.532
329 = 5.239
